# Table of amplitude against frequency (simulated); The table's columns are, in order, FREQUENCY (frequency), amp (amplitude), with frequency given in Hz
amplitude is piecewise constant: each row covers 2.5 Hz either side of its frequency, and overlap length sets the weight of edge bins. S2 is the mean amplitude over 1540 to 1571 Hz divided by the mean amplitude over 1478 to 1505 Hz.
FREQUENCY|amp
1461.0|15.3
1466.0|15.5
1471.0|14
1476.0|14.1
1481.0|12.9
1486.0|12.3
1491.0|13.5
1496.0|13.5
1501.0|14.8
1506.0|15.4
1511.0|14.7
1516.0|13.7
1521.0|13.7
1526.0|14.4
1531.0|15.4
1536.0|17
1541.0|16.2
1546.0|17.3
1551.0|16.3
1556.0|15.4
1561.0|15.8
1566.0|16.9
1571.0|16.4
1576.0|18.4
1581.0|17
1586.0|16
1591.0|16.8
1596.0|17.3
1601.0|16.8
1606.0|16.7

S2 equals 1.21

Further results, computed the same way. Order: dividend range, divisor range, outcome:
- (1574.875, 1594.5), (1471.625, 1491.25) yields 1.28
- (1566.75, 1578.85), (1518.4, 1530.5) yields 1.21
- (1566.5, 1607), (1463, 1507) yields 1.21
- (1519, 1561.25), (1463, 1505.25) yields 1.13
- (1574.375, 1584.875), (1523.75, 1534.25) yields 1.16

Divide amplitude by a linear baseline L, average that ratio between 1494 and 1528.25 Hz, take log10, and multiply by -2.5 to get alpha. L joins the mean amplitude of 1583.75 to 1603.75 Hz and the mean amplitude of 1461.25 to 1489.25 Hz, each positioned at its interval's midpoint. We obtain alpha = 0.03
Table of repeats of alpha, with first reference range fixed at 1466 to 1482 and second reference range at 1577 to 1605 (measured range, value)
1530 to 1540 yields -0.06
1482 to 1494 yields 0.11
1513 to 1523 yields 0.10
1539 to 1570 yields -0.02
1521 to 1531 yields 0.06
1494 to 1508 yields 0.01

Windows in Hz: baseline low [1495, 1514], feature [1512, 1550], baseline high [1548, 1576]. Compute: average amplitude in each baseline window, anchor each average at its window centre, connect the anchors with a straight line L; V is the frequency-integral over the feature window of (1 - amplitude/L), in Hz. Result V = 0.2 Hz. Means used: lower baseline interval 14.7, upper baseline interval 16.4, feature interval 15.4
